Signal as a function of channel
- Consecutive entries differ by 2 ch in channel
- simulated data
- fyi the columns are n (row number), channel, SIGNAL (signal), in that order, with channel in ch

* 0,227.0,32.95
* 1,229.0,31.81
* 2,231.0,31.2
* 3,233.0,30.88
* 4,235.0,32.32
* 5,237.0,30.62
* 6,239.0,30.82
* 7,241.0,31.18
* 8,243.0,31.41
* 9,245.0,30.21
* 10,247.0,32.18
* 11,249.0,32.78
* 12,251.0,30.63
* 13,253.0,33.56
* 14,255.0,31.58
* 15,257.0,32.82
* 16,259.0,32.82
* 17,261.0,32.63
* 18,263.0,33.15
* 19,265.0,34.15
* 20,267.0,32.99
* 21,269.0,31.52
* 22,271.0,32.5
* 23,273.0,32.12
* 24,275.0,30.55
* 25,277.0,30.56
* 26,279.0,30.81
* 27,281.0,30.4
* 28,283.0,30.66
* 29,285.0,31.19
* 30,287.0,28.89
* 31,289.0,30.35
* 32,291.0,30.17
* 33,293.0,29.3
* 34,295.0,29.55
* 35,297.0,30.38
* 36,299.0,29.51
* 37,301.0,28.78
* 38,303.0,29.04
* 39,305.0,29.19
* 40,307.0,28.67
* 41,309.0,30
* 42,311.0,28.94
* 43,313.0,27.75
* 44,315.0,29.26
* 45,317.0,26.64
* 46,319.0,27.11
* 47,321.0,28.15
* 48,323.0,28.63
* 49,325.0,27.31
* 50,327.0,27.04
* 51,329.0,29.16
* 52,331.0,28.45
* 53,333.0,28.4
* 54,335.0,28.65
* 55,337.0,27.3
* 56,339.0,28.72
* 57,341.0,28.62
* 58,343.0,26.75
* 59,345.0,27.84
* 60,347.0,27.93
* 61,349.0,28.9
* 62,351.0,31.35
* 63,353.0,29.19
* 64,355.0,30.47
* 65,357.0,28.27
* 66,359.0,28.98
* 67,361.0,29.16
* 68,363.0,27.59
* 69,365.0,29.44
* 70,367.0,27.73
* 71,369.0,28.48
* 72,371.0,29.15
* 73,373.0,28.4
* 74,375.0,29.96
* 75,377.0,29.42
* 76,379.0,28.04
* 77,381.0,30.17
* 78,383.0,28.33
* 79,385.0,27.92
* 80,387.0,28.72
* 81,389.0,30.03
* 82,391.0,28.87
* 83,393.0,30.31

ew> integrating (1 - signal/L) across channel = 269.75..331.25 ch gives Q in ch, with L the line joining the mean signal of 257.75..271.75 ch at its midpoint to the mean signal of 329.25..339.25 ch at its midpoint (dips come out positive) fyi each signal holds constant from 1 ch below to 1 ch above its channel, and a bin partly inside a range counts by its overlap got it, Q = 2.2 ch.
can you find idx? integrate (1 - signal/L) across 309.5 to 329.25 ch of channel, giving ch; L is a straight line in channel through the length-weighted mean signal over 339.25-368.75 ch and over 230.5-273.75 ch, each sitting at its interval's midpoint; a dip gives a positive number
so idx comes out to 1.2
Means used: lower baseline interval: 32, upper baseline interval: 28.7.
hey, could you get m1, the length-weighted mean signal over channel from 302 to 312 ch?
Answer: 29.2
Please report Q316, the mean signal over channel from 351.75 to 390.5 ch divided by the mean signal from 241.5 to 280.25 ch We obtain 0.9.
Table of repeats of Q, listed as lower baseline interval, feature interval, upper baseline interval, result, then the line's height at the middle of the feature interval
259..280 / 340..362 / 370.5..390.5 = 0.7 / 29.8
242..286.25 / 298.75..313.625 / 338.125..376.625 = 0.7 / 30.5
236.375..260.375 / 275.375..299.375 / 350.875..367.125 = 0.5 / 30.8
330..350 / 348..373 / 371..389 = -0.4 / 28.6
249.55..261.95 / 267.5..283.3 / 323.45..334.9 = 0.0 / 31.2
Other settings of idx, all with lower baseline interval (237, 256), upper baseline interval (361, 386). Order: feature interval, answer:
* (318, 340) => 1.2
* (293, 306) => 0.4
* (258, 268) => -0.6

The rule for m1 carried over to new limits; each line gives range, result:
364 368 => 28.6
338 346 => 28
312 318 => 27.9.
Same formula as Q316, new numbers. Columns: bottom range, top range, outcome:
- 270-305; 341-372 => 0.95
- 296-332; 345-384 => 1.01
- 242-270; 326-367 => 0.88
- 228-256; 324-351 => 0.89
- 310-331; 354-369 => 1.03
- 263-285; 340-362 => 0.91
